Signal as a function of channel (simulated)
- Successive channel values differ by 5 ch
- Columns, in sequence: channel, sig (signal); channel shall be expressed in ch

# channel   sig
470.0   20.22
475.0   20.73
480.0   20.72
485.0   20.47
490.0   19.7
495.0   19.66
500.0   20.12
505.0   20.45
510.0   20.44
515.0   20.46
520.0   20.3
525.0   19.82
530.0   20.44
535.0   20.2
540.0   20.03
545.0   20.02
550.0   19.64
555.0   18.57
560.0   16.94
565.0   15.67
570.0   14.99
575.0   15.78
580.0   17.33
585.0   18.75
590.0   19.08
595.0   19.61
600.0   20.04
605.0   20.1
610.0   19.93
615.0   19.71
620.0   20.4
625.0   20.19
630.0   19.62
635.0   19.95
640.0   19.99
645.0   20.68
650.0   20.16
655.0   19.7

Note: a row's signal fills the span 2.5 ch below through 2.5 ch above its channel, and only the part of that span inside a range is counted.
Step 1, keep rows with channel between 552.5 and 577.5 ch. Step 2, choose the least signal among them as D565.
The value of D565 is 14.99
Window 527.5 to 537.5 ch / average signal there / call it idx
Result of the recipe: 20.3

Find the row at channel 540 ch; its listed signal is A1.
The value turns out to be 20.03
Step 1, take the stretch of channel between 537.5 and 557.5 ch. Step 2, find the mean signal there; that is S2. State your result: 19.6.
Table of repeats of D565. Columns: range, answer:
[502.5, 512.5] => 20.44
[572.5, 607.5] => 15.78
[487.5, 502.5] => 19.66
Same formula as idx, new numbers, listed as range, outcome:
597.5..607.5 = 20.1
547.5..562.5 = 18.4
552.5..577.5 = 16.4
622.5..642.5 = 19.9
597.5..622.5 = 20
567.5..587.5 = 16.7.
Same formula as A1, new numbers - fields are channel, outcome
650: 20.16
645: 20.68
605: 20.1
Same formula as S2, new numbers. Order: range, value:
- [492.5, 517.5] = 20.2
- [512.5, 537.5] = 20.2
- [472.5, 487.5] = 20.6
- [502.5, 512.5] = 20.4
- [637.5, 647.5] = 20.3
